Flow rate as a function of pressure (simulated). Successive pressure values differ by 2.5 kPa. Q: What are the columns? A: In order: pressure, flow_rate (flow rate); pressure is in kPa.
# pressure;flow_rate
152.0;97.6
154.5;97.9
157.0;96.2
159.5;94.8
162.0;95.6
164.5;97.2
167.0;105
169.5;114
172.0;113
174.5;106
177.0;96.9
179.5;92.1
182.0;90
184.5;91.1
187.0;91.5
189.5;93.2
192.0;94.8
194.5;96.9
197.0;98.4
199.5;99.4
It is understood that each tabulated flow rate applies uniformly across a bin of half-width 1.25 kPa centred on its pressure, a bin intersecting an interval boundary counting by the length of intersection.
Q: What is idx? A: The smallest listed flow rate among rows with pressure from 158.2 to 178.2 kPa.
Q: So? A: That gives 94.8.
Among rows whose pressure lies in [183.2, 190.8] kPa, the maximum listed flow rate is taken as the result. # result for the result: 93.2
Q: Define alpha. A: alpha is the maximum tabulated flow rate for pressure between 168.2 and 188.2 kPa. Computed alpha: 114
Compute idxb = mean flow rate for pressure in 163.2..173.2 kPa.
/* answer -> 107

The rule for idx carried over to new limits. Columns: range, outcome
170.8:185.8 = 90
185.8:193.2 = 91.5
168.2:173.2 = 113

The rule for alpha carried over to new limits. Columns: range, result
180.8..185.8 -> 91.1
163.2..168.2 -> 105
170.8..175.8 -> 113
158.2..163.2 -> 95.6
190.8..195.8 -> 96.9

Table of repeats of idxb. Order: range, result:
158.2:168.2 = 98.1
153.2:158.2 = 97.1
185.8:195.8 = 94.1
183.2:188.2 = 91.3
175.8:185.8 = 92.5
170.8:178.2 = 105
